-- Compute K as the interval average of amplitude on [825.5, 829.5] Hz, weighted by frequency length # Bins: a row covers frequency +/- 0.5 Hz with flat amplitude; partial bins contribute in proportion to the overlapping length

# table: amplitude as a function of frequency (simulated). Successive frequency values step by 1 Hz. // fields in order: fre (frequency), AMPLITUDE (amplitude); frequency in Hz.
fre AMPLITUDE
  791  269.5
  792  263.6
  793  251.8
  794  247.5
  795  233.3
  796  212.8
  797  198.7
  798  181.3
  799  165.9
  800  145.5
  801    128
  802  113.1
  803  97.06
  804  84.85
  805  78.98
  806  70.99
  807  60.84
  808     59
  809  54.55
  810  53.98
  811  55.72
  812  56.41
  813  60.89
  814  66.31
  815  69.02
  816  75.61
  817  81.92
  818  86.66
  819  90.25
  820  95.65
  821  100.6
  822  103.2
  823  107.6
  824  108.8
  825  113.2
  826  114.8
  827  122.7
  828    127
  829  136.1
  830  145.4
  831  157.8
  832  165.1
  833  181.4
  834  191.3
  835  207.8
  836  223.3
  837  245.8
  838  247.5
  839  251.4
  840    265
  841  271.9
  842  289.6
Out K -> 125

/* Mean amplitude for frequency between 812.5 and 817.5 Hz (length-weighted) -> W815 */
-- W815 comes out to 70.8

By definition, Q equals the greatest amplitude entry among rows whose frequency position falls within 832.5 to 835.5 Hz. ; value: 207.8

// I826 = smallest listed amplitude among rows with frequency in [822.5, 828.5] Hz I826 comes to 107.6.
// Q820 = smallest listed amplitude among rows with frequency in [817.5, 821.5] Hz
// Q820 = 86.66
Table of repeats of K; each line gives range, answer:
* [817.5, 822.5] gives 95.3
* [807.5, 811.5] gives 55.8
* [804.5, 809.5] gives 64.9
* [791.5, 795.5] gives 249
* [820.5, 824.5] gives 105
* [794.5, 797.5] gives 215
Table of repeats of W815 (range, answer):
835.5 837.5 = 235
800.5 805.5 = 100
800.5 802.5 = 121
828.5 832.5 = 151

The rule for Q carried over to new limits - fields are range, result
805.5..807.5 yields 70.99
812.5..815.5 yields 69.02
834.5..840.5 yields 265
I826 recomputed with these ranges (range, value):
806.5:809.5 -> 54.55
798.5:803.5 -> 97.06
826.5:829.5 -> 122.7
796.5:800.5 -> 145.5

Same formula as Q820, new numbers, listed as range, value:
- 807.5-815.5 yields 53.98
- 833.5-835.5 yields 191.3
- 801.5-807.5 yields 60.84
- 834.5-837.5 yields 207.8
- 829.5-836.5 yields 145.4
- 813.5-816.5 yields 66.31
